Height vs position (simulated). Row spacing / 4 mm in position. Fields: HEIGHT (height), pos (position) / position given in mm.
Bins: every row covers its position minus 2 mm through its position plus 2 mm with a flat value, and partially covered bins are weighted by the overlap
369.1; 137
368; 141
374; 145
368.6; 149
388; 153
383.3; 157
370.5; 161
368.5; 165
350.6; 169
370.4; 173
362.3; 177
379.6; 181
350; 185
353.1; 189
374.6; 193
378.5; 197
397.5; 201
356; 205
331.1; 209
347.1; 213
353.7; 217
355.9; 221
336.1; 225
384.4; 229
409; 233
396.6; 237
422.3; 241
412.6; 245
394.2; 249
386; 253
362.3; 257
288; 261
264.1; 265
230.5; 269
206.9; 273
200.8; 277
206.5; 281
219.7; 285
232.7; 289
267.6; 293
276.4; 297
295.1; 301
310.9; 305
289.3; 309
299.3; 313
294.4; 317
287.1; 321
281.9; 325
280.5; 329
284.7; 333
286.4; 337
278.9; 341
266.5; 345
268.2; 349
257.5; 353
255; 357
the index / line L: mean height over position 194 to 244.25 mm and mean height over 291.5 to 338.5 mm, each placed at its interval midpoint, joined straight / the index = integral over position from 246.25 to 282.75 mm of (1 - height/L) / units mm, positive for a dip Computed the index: 5.4 mm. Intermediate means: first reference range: 373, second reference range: 288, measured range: 285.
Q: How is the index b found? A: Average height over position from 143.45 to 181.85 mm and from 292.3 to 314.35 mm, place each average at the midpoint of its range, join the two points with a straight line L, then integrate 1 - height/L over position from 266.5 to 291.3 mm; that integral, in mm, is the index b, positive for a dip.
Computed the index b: 7.1 mm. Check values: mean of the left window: 371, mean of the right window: 291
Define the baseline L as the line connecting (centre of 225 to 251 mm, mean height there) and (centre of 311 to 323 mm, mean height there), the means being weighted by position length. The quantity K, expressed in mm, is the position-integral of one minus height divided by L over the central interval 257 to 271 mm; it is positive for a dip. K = 3.43 mm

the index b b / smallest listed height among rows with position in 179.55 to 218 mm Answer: 331.1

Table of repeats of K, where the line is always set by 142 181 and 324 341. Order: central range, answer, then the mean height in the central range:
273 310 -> 6.25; 252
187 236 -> -2.89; 365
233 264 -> -4.91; 378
